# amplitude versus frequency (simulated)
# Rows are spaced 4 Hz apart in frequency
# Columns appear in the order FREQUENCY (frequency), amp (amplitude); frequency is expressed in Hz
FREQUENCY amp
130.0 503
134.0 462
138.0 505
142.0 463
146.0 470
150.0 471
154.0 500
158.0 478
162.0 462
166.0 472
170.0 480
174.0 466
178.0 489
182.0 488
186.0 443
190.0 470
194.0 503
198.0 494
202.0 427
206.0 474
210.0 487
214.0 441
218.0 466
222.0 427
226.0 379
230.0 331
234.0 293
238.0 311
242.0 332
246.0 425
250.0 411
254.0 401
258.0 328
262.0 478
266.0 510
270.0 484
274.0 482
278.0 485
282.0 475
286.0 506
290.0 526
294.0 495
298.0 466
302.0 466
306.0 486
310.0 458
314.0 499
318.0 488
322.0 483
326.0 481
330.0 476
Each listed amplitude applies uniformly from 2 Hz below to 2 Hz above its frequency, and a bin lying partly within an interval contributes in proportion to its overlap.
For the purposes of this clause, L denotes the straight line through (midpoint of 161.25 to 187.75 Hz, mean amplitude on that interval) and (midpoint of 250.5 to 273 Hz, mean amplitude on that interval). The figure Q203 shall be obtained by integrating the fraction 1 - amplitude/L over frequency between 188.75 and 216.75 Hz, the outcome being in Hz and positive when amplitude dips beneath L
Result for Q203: -0.5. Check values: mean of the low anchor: 472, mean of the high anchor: 440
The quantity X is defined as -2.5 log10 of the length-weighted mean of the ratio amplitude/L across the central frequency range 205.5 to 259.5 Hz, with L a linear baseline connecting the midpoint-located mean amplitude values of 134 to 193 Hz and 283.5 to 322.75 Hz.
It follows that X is 0.22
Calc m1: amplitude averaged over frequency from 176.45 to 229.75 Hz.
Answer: 456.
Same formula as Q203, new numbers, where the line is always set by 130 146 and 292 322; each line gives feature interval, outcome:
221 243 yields 6.3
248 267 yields 2.3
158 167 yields 0.2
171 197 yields 0.1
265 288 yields -0.5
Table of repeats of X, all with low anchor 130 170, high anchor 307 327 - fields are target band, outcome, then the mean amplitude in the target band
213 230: 0.15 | 416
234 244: 0.45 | 316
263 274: -0.03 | 493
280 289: -0.03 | 494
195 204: 0.03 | 465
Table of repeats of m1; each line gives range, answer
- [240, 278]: 431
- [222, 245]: 342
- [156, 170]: 472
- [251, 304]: 468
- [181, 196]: 475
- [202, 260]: 394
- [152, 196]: 477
